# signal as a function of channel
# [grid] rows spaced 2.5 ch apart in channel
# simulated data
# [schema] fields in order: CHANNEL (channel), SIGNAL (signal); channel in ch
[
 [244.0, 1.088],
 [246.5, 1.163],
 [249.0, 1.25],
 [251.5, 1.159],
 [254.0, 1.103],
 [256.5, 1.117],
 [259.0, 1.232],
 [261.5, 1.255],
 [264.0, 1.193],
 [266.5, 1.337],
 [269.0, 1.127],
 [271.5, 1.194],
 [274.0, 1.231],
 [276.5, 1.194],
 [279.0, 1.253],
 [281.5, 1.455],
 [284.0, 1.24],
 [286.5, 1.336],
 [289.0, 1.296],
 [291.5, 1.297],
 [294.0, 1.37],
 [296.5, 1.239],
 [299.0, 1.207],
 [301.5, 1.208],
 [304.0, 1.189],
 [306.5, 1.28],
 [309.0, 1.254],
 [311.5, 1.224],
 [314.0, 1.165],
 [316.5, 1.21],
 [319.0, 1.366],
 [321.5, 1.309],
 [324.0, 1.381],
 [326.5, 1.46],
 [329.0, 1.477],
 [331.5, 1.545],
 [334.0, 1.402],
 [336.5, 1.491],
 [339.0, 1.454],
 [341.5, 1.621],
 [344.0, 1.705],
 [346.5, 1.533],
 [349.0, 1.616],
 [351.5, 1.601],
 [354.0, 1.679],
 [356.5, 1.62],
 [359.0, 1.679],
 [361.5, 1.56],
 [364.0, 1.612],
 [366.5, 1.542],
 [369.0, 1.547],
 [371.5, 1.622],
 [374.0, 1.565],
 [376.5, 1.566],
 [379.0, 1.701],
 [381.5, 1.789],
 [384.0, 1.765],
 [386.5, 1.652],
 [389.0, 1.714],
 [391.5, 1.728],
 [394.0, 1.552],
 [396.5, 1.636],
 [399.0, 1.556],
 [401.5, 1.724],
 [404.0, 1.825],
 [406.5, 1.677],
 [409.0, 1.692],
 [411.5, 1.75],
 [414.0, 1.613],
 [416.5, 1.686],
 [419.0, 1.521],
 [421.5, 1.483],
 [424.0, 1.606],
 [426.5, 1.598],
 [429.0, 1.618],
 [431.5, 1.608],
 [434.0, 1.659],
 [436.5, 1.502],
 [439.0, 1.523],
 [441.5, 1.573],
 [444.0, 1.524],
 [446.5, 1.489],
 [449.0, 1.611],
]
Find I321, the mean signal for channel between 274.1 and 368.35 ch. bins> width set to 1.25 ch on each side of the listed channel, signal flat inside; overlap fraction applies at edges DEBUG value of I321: 1.41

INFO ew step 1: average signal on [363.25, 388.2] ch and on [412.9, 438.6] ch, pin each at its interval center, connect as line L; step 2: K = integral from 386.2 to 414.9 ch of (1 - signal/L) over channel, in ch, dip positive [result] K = -1.2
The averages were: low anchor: 1.64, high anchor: 1.59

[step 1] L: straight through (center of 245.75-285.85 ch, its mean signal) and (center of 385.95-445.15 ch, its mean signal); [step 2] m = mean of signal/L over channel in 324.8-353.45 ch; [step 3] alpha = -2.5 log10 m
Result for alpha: -0.087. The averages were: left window 1.22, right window 1.63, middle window 1.54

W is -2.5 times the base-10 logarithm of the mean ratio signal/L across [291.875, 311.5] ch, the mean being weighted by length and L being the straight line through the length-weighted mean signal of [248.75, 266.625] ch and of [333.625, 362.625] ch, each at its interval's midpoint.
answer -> 0.11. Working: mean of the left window 1.2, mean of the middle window 1.25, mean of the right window 1.59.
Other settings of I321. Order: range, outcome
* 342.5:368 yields 1.61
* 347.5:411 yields 1.65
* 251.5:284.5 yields 1.22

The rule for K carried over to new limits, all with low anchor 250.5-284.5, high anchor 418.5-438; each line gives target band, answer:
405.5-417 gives -1.1 ch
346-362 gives -2.3 ch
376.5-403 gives -3.3 ch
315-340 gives -1.0 ch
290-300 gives 0.0 ch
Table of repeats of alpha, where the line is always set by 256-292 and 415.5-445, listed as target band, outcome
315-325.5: 0.03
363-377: -0.09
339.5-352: -0.15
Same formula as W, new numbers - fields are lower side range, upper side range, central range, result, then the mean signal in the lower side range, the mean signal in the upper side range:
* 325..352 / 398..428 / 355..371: -0.02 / 1.53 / 1.64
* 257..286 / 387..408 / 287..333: 0.06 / 1.25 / 1.68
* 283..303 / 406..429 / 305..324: 0.06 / 1.27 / 1.62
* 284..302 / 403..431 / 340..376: -0.10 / 1.28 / 1.64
